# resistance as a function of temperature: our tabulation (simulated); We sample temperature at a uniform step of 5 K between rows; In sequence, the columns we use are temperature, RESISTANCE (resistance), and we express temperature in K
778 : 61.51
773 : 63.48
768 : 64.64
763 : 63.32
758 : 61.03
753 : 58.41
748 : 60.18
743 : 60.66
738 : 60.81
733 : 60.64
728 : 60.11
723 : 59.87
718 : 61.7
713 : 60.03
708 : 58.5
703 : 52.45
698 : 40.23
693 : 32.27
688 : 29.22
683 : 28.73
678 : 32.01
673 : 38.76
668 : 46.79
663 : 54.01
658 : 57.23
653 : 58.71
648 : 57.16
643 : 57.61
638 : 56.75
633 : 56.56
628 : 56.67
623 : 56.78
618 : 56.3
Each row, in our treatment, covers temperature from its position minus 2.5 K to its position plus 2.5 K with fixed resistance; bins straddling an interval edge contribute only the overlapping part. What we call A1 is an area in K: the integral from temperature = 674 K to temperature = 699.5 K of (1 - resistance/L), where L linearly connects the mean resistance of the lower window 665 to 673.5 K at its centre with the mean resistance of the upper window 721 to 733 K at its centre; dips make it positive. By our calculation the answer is 8.61 K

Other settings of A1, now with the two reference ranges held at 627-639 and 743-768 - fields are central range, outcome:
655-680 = 5.0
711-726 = -0.2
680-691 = 5.5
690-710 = 4.7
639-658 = -0.1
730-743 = -0.1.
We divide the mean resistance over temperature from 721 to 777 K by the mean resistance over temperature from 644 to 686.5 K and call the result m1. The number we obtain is 1.3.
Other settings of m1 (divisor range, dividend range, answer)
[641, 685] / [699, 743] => 1.22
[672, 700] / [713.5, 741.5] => 1.83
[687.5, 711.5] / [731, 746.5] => 1.37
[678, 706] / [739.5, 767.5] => 1.67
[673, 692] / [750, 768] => 1.96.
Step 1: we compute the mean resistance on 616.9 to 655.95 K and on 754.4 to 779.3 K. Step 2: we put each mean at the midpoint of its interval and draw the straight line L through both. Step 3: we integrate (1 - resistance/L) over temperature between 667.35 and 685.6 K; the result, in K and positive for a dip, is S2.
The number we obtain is 7.2 K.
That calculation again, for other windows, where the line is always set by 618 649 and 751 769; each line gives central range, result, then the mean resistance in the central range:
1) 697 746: 1.8 K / 58.1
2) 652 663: 0.2 K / 57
